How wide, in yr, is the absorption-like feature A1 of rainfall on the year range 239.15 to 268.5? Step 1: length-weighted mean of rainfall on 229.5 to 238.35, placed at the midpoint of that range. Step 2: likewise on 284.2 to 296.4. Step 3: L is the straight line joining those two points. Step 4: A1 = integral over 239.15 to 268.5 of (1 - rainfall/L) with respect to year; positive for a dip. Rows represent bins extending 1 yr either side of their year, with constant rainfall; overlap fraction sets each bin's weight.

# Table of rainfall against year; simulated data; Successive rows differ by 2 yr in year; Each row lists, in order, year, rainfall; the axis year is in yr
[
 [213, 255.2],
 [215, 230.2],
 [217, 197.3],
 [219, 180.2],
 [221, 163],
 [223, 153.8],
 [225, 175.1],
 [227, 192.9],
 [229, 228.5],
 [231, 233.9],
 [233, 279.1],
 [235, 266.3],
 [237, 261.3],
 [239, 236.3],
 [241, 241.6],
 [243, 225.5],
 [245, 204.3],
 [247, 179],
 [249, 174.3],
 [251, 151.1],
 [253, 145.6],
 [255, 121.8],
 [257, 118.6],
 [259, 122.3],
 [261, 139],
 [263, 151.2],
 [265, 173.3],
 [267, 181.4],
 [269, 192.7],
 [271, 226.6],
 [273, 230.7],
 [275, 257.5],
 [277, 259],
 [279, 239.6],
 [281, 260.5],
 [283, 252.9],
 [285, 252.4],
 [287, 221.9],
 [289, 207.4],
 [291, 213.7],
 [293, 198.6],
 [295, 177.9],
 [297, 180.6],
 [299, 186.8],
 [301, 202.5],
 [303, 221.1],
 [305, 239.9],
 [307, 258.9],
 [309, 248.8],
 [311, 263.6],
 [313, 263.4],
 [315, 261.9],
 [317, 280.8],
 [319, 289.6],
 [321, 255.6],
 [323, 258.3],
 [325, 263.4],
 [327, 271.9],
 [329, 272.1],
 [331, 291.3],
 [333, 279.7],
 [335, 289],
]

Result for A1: 8.8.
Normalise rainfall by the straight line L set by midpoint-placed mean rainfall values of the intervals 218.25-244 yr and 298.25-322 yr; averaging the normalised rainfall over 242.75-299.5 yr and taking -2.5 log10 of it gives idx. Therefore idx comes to 0.20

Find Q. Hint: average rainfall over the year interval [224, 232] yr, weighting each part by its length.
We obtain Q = 208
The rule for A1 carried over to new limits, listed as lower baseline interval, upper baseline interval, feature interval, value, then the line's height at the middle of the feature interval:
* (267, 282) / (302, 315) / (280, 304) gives 2.7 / 243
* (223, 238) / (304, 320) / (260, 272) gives 3.3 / 244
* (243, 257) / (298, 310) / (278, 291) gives -2.1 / 204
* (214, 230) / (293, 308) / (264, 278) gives -1.1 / 202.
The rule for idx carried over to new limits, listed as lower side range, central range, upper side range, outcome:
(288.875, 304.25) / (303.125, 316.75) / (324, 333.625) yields -0.11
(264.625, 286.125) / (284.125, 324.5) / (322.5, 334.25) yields 0.09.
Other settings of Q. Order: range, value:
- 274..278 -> 258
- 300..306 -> 221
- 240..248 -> 213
